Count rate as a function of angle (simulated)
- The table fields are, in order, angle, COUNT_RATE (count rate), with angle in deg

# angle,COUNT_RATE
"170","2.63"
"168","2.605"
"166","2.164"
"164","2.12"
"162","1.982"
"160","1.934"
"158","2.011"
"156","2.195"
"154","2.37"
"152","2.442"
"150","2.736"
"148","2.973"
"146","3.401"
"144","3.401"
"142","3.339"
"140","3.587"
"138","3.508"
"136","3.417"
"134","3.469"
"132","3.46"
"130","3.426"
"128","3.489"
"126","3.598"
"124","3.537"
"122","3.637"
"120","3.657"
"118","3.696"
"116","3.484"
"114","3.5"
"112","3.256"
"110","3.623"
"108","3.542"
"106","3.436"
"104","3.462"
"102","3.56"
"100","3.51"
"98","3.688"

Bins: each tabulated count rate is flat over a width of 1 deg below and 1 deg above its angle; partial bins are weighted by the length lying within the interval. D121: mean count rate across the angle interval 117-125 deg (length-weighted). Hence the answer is 3.63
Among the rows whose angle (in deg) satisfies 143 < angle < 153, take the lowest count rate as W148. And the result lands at 2.442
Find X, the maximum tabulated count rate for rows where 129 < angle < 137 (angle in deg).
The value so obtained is 3.469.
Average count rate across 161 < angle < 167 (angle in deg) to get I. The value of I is 2.09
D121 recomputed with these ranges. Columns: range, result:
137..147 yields 3.45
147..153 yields 2.72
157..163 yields 1.98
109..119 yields 3.51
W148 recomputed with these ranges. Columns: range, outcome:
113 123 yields 3.484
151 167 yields 1.934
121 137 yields 3.417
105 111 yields 3.436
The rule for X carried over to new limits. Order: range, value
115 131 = 3.696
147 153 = 2.973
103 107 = 3.462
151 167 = 2.442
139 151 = 3.587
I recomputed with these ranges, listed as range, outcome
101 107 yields 3.49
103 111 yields 3.52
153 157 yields 2.28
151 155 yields 2.41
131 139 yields 3.46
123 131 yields 3.51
